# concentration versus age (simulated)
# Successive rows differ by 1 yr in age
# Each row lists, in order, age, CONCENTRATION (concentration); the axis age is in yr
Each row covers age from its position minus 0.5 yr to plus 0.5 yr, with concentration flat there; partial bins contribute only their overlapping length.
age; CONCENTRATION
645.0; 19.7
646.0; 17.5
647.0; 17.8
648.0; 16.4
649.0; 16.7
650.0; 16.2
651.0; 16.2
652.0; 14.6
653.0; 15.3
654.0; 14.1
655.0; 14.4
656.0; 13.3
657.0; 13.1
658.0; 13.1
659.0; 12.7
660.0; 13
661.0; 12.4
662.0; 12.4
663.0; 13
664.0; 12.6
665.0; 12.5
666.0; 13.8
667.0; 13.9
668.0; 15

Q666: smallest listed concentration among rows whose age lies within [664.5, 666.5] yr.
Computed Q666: 12.5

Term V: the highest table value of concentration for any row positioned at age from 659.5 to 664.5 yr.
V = 13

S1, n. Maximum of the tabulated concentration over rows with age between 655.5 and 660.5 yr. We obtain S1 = 13.3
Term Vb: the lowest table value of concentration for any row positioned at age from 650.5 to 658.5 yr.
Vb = 13.1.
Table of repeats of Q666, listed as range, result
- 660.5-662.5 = 12.4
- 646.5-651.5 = 16.2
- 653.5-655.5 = 14.1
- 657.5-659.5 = 12.7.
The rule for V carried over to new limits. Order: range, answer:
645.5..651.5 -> 17.8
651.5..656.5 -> 15.3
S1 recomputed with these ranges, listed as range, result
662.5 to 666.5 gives 13.8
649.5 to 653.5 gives 16.2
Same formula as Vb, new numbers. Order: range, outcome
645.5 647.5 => 17.5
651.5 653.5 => 14.6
